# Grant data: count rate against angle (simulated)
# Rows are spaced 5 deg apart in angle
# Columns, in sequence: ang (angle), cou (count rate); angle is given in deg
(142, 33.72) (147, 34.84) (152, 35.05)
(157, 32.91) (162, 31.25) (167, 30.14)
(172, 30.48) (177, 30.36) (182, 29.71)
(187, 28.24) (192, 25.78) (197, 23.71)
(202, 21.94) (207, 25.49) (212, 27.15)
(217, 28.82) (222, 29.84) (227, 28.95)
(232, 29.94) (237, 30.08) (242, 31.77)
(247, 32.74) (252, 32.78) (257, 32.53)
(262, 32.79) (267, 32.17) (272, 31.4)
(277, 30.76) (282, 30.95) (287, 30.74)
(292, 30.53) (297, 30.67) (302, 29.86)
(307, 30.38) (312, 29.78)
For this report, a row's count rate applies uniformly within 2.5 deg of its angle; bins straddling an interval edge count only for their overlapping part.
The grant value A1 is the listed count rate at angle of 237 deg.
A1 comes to 30.08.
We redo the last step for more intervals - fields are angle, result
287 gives 30.74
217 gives 28.82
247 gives 32.74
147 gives 34.84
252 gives 32.78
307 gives 30.38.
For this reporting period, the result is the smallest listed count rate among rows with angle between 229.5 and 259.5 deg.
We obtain 29.94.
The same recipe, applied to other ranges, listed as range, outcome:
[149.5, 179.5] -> 30.14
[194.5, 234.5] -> 21.94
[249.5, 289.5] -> 30.74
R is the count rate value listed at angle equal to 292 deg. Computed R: 30.53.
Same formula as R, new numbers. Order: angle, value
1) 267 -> 32.17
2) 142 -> 33.72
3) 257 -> 32.53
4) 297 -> 30.67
